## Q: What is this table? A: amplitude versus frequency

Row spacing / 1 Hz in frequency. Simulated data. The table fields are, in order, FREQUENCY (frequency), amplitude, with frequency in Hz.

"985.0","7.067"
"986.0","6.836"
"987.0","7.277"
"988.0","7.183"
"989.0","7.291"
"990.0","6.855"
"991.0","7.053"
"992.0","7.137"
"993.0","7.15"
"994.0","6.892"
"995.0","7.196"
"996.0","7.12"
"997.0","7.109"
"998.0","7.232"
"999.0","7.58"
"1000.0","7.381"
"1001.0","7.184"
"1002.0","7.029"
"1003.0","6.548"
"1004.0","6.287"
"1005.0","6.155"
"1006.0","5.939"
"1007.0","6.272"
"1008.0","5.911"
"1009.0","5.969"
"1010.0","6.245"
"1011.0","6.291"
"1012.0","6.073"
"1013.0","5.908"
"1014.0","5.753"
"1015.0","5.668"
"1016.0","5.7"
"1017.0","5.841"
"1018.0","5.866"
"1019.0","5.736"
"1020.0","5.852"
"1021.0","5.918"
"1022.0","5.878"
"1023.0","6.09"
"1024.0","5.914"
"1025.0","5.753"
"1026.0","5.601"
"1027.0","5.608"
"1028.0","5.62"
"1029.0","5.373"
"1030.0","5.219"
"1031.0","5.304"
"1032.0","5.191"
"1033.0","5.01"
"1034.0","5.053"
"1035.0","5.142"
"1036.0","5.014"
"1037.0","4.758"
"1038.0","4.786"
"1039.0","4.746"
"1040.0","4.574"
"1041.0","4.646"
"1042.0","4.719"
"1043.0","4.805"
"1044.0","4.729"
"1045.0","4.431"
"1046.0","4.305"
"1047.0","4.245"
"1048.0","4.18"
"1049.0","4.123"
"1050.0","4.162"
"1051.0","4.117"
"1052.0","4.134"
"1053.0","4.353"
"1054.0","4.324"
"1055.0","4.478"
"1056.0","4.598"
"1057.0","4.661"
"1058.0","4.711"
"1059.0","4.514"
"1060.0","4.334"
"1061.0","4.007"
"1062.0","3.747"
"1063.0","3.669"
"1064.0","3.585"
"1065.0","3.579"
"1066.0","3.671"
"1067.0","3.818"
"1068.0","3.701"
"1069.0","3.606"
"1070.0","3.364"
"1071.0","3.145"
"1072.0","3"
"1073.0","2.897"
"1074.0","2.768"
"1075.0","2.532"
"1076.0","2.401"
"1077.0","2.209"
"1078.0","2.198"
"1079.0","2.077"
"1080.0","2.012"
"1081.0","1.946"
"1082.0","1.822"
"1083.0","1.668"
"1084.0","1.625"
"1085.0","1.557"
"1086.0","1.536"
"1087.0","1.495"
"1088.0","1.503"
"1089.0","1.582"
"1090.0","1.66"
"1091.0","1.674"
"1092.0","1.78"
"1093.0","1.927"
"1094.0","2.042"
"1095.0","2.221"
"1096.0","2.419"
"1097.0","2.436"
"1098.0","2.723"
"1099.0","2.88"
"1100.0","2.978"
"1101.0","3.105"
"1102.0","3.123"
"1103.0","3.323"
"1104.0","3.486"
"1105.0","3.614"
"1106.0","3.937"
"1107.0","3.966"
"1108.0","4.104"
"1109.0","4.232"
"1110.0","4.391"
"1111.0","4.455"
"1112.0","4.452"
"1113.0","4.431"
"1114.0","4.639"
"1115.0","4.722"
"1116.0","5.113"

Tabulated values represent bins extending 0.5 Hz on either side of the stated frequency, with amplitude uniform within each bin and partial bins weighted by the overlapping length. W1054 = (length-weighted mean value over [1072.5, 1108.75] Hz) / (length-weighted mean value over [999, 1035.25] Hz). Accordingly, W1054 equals 0.4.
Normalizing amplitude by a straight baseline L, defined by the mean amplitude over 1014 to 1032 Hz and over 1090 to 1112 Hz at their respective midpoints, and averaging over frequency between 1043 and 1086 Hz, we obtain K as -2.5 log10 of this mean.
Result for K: 0.26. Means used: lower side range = 5.69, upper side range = 3.09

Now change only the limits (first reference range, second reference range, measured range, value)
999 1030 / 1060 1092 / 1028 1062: -0.08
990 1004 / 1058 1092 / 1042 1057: -0.06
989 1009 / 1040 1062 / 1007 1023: 0.03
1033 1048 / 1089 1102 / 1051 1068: -0.06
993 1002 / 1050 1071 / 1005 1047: 0.06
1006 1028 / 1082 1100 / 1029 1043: -0.01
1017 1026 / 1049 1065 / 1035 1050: 0.07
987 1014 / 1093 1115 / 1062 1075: 0.33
